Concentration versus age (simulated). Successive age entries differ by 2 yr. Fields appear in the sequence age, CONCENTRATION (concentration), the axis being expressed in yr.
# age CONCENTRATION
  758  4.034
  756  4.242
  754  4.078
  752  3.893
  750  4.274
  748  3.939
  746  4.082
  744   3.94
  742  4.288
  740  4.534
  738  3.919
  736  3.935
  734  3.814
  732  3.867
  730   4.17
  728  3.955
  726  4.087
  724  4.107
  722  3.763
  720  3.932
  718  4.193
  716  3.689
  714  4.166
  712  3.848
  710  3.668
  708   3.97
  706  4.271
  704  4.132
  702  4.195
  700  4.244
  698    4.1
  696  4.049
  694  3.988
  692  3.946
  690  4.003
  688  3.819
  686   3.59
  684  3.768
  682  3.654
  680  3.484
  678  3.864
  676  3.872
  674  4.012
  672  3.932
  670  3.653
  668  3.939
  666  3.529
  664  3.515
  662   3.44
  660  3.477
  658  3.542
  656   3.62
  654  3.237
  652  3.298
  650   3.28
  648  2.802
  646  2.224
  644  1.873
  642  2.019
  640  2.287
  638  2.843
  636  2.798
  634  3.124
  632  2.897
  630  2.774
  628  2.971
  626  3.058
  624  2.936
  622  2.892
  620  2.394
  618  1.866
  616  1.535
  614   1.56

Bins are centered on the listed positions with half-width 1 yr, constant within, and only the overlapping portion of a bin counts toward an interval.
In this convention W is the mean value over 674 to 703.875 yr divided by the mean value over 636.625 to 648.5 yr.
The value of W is 1.67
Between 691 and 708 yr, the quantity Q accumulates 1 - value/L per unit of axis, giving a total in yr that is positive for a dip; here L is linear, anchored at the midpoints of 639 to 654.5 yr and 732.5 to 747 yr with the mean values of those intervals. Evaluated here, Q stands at -3.33 yr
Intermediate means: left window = 2.61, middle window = 4.11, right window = 4.07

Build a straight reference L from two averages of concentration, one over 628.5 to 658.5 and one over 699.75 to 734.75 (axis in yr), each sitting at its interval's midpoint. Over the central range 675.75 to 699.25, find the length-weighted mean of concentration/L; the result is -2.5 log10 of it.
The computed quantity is -0.09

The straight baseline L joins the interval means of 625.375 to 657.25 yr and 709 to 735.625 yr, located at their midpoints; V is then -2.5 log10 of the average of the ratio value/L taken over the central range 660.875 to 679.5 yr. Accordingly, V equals -0.16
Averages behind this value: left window 2.82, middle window 3.74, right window 3.94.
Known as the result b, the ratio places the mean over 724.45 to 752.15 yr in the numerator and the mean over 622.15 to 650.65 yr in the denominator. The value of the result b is 1.5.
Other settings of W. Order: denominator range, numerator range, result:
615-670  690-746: 1.39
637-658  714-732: 1.43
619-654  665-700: 1.40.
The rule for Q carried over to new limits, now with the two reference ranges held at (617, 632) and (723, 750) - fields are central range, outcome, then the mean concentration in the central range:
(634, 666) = 0.6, 2.97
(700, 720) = -1.5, 4.02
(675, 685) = -1.0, 3.73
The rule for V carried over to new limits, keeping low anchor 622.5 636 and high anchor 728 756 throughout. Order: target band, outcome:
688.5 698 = -0.12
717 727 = -0.04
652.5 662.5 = -0.08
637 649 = 0.30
